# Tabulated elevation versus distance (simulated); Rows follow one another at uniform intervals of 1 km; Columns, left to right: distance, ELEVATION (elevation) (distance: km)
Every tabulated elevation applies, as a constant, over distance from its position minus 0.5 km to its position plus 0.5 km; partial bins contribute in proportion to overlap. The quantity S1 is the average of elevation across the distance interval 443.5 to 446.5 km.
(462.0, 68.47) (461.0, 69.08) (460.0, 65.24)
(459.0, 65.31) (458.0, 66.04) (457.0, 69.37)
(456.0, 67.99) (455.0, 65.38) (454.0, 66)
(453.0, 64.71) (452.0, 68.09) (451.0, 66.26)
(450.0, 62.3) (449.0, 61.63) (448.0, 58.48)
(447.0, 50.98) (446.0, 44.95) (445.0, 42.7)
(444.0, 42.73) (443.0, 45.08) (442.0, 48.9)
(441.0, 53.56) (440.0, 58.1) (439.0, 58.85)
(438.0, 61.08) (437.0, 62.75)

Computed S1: 43.5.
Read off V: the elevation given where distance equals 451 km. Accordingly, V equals 66.26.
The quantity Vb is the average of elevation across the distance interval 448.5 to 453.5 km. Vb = 64.6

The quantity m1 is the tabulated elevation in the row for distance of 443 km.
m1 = 45.08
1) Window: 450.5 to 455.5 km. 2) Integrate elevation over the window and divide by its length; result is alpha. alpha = 66.1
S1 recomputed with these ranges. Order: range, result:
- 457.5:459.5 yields 65.7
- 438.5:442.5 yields 54.9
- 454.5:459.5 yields 66.8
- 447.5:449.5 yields 60.1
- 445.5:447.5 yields 48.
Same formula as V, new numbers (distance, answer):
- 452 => 68.09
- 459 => 65.31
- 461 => 69.08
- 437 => 62.75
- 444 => 42.73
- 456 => 67.99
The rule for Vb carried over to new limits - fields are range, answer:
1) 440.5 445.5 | 46.6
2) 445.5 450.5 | 55.7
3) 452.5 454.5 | 65.4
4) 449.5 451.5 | 64.3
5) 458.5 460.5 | 65.3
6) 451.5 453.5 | 66.4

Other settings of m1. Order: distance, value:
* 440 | 58.1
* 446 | 44.95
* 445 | 42.7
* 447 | 50.98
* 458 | 66.04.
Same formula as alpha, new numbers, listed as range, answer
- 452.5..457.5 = 66.7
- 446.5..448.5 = 54.7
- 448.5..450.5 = 62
